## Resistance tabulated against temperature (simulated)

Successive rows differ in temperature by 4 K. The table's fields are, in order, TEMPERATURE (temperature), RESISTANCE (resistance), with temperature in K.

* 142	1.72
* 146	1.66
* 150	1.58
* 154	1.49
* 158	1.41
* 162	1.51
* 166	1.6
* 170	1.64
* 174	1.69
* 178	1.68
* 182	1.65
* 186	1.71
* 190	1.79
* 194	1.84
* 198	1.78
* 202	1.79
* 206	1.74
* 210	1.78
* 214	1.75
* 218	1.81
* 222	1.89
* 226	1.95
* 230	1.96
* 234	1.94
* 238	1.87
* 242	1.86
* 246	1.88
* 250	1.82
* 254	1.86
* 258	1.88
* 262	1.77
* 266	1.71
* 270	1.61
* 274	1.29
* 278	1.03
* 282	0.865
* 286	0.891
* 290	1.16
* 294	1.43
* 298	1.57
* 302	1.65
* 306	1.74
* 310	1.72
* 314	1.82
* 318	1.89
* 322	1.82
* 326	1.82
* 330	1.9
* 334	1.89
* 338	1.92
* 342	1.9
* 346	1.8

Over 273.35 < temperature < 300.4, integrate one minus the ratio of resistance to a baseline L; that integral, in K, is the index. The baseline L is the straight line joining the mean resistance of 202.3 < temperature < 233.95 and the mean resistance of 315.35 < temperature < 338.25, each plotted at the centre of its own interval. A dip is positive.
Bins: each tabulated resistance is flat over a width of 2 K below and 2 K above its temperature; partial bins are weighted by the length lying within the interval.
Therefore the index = 9.9 K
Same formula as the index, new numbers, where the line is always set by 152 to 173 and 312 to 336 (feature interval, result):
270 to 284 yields 4.9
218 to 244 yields -3.6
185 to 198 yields -1.6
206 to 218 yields -1.0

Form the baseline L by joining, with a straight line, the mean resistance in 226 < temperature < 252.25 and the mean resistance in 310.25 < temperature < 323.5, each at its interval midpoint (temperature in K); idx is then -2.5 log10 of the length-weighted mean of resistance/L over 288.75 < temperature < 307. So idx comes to 0.22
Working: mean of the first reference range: 1.89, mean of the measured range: 1.51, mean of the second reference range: 1.83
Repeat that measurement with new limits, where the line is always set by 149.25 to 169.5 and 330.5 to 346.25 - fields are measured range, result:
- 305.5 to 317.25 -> 0.03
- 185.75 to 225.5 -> -0.11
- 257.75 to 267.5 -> -0.03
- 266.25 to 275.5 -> 0.16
